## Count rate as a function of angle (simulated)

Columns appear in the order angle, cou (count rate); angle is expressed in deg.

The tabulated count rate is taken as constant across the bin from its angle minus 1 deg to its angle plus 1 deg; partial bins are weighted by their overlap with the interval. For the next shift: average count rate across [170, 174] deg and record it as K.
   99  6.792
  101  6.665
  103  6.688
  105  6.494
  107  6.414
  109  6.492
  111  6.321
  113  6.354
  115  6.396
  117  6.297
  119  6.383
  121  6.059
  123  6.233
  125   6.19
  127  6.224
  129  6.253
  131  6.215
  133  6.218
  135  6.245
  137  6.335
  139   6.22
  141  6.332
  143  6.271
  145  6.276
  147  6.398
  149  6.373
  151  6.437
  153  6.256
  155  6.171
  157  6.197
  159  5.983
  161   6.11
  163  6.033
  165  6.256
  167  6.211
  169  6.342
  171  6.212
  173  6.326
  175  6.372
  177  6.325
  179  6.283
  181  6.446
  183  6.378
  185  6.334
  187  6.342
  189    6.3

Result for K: 6.27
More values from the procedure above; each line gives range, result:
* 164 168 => 6.23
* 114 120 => 6.36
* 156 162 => 6.1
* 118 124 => 6.23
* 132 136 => 6.23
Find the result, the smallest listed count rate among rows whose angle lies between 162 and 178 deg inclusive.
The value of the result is 6.033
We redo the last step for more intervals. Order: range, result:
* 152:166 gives 5.983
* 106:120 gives 6.297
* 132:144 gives 6.218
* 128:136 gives 6.215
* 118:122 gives 6.059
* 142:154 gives 6.256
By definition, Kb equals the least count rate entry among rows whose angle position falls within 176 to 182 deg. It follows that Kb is 6.283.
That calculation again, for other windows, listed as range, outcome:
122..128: 6.19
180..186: 6.334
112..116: 6.354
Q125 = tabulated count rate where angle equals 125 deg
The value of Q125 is 6.19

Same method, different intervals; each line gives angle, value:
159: 5.983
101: 6.665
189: 6.3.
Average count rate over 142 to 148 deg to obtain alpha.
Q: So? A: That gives 6.32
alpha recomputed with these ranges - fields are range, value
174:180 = 6.33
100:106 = 6.62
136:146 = 6.29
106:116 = 6.4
